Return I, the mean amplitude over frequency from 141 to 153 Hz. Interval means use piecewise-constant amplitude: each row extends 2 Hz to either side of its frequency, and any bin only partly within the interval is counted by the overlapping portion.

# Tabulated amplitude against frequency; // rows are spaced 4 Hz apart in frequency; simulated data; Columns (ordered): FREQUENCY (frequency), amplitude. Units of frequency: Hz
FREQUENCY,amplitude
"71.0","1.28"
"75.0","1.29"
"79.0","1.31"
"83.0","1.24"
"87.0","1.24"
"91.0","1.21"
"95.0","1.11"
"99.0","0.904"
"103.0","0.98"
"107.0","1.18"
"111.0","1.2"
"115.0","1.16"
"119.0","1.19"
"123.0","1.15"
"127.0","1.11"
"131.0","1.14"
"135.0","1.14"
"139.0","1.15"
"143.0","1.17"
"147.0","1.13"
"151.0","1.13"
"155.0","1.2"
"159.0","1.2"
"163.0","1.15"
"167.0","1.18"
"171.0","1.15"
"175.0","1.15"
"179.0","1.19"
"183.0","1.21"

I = 1.14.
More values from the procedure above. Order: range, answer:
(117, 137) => 1.15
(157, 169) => 1.18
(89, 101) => 1.07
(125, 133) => 1.12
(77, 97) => 1.22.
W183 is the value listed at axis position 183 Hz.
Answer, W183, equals 1.21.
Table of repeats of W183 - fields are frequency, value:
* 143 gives 1.17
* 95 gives 1.11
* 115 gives 1.16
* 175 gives 1.15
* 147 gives 1.13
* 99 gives 0.904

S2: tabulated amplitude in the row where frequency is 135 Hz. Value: 1.14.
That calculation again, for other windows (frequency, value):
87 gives 1.24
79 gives 1.31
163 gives 1.15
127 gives 1.11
